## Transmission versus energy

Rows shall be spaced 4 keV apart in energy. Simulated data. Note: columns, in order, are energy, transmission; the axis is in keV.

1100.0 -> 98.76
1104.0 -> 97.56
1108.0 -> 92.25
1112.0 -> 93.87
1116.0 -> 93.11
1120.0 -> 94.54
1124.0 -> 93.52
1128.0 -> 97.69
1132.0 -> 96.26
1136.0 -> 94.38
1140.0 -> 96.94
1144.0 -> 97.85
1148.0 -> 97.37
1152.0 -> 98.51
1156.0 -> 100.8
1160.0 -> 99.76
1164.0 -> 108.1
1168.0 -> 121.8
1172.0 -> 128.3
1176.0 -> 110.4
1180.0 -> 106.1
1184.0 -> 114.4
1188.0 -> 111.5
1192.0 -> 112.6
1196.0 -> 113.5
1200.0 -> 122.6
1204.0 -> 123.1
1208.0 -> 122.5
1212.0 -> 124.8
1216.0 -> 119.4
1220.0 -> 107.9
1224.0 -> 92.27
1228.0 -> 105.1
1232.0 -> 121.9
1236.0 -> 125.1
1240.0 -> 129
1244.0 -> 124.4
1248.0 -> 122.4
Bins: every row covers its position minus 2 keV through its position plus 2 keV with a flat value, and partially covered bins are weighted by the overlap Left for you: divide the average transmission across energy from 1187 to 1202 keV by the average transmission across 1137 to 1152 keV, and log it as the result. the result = 1.2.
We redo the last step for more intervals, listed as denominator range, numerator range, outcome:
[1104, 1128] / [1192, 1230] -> 1.22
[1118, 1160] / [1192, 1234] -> 1.19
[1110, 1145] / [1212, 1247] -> 1.22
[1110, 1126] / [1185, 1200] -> 1.22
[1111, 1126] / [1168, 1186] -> 1.23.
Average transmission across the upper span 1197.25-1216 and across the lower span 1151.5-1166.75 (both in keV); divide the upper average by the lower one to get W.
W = 1.2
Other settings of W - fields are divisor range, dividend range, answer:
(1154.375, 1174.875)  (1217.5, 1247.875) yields 1.03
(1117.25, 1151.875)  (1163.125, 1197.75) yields 1.19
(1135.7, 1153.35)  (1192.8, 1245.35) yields 1.21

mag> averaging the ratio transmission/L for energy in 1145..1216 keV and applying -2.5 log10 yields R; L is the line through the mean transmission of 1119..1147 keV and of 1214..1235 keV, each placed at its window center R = -0.09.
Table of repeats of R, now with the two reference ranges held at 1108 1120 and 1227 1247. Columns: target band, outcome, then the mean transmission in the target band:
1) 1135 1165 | 0.03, 99.1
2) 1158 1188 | -0.05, 113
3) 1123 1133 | 0.01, 96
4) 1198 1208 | -0.08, 123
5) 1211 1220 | -0.02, 119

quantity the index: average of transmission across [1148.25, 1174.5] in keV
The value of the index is 109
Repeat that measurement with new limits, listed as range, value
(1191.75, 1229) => 115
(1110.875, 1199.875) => 104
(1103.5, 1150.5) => 95.4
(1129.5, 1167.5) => 99.8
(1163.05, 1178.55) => 117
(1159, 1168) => 108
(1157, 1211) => 115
